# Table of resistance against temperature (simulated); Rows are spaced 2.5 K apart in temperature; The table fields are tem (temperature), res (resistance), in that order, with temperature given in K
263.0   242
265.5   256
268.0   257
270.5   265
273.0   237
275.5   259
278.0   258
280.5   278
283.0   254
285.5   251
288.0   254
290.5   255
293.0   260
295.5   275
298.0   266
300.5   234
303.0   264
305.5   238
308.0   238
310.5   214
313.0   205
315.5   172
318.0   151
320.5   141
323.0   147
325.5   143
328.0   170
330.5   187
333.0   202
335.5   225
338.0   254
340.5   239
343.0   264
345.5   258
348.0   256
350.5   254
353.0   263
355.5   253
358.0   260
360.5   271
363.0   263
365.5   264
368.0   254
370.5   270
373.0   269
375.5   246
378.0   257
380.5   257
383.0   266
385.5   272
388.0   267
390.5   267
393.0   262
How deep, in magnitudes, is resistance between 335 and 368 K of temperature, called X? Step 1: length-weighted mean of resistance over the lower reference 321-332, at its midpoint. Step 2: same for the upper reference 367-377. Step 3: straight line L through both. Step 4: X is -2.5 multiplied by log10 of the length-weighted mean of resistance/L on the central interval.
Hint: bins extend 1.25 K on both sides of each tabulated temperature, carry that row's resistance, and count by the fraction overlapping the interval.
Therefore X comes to -0.20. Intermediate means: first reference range 161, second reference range 260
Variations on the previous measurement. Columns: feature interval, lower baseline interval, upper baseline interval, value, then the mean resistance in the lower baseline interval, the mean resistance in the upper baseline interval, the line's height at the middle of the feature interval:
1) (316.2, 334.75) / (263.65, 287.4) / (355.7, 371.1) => 0.49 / 257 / 263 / 260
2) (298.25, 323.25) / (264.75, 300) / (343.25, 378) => 0.25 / 258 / 260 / 259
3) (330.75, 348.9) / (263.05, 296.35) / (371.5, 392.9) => 0.09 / 258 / 263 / 261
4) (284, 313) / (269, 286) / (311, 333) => -0.15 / 258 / 168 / 216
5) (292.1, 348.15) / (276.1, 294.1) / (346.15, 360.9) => 0.19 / 259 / 259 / 259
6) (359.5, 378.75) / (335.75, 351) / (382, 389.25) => 0.00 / 252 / 268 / 262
